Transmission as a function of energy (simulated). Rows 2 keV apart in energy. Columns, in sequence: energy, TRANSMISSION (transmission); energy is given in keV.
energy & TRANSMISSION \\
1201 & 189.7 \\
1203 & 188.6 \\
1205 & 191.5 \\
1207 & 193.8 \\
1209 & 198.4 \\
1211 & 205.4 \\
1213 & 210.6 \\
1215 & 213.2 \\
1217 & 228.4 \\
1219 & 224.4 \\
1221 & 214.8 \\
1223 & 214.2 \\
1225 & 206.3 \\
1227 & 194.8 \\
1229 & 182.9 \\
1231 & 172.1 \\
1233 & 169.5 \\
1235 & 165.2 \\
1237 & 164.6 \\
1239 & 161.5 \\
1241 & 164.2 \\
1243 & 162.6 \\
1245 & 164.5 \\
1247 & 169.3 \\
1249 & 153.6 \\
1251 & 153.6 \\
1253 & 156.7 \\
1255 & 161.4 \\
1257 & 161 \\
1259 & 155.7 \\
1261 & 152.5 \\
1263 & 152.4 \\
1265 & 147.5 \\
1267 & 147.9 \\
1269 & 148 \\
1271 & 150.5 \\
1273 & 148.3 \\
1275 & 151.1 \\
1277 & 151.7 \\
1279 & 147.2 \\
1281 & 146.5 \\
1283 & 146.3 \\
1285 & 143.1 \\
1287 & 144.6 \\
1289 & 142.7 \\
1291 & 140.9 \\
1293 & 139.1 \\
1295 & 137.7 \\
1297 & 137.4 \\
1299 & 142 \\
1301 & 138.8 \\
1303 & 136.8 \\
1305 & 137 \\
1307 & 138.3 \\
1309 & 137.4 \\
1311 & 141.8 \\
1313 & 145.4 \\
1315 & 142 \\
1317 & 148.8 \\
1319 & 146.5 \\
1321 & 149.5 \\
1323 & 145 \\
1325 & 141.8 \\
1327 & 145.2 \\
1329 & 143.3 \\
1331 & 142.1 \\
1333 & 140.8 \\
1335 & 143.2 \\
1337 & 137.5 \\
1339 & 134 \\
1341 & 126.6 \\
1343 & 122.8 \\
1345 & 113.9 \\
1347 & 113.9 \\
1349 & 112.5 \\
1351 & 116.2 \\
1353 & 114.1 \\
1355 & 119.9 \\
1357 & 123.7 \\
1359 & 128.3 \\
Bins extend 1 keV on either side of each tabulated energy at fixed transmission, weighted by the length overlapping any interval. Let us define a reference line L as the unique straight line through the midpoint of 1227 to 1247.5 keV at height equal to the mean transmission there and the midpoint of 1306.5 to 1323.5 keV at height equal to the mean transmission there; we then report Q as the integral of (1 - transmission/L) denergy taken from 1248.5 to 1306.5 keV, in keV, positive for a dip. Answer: 3.3 keV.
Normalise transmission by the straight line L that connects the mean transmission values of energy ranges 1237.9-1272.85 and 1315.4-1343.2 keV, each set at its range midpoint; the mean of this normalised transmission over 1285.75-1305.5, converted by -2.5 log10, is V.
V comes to 0.06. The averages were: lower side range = 156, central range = 140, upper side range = 141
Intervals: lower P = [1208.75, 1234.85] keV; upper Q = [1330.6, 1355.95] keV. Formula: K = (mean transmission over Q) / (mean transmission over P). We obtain 0.62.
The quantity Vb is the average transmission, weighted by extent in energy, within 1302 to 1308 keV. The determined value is 137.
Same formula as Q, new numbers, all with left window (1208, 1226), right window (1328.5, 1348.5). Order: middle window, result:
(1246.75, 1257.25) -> 1.7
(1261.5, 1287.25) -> 3.8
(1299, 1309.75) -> 1.1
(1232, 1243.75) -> 2.0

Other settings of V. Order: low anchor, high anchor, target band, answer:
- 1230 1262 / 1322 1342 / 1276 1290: 0.05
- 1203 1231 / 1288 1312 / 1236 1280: 0.11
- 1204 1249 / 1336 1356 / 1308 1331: -0.06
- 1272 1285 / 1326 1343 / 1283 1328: 0.01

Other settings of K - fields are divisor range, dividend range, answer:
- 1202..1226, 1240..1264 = 0.77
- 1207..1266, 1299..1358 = 0.75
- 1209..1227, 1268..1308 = 0.67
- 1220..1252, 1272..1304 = 0.82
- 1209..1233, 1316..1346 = 0.68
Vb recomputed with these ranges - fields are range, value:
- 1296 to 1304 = 139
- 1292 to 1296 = 138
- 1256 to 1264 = 155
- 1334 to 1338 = 140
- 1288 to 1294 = 141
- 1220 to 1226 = 212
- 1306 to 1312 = 139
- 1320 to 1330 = 145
